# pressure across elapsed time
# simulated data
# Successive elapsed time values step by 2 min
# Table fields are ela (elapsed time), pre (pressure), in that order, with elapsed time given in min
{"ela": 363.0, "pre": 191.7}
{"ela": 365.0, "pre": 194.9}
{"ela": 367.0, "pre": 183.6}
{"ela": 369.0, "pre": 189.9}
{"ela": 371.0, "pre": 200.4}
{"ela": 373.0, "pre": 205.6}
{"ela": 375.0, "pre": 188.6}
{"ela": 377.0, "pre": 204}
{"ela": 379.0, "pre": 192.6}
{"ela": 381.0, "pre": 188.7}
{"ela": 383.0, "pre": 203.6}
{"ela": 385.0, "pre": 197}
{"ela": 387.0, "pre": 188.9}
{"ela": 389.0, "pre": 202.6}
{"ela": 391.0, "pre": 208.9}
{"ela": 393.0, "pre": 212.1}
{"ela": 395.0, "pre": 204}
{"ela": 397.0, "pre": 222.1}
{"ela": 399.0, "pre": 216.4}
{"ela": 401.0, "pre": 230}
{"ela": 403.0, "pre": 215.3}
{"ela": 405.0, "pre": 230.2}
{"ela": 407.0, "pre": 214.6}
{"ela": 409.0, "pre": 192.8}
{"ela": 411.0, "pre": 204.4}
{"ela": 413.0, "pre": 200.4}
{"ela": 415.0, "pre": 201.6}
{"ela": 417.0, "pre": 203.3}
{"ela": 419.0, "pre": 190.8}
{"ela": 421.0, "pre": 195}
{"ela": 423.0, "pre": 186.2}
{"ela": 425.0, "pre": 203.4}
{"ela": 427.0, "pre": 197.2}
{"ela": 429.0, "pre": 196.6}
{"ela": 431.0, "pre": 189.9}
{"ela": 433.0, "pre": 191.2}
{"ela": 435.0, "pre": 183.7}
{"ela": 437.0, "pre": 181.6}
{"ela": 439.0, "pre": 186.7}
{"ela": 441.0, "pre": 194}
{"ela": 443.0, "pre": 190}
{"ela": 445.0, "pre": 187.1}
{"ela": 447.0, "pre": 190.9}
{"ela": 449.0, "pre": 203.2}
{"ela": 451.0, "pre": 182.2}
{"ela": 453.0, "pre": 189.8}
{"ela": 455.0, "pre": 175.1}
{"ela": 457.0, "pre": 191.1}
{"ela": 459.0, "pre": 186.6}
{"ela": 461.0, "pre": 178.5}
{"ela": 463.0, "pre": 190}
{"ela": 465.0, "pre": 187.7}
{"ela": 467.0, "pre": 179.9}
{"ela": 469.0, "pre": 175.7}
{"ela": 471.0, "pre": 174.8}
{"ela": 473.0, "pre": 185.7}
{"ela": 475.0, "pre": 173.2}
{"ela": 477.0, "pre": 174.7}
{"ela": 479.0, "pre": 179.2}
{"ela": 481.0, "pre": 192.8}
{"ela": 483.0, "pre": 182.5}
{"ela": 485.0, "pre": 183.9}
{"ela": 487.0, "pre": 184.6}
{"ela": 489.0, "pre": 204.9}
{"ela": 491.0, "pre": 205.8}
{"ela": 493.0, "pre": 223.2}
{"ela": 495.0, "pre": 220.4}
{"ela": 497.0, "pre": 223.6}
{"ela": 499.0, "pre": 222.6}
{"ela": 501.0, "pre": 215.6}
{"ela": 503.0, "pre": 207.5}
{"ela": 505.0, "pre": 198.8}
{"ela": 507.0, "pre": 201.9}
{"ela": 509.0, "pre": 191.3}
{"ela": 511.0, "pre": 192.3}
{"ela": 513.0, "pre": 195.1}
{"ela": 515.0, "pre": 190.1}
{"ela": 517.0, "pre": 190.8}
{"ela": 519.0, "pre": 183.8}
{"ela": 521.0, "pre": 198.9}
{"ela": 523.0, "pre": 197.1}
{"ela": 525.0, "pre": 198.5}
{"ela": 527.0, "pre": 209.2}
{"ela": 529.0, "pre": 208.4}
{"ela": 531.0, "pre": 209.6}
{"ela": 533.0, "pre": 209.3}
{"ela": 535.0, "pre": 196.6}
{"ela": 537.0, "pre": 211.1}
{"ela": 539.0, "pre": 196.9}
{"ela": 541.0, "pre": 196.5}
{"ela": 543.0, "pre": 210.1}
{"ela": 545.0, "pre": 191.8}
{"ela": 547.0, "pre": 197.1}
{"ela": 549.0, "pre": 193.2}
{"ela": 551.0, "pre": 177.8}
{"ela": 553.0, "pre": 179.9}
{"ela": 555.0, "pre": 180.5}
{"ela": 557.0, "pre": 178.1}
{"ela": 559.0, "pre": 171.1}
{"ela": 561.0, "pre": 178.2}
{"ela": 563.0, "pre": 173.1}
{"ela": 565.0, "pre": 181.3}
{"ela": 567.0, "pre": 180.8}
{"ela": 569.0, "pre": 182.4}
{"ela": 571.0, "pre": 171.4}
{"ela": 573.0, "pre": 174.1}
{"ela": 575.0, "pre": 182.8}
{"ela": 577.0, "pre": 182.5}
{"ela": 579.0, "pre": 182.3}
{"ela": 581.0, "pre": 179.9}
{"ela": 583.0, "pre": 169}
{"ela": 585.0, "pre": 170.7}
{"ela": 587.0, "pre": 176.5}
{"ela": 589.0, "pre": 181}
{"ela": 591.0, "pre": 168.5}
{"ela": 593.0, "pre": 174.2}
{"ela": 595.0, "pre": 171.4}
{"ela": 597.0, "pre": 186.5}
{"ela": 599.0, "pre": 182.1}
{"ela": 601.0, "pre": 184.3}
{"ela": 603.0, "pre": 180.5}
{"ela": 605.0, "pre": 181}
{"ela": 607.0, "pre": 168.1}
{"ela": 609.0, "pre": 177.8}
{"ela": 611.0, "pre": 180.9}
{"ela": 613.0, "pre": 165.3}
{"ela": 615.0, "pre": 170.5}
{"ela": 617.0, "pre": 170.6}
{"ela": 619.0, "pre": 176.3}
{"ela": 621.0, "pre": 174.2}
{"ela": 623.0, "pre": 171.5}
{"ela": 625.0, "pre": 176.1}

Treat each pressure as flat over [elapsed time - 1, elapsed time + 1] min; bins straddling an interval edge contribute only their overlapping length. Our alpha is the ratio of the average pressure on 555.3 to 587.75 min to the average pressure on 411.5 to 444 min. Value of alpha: 0.92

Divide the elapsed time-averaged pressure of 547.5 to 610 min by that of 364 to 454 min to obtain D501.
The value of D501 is 0.90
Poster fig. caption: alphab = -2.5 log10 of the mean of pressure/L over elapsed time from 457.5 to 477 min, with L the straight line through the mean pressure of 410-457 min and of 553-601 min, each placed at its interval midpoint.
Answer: 0.04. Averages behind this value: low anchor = 192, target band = 181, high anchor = 178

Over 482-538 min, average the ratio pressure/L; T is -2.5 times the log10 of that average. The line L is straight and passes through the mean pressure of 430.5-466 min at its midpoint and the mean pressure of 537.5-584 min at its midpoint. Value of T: -0.09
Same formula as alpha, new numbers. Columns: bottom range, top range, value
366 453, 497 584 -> 0.97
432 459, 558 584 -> 0.94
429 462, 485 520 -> 1.08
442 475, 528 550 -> 1.09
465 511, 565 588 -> 0.91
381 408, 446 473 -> 0.88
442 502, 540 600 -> 0.94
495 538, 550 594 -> 0.87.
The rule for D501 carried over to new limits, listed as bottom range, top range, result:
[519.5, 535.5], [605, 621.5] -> 0.85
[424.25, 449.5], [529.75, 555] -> 1.03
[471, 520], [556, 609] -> 0.90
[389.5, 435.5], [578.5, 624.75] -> 0.86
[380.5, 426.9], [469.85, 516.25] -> 0.96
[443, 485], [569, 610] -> 0.96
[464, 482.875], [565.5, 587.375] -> 0.98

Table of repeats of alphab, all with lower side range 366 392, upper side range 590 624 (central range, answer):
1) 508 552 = -0.09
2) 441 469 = 0.01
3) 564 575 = 0.00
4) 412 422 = -0.03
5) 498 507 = -0.14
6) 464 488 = 0.04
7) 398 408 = -0.14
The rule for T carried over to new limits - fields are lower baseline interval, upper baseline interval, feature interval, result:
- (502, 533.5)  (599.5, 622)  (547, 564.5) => 0.054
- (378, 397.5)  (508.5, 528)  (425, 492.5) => 0.058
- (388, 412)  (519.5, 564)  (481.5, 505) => -0.032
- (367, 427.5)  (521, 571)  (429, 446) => 0.063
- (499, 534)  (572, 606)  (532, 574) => 0.012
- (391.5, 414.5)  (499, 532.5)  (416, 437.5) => 0.092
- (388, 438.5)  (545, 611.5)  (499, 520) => -0.051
